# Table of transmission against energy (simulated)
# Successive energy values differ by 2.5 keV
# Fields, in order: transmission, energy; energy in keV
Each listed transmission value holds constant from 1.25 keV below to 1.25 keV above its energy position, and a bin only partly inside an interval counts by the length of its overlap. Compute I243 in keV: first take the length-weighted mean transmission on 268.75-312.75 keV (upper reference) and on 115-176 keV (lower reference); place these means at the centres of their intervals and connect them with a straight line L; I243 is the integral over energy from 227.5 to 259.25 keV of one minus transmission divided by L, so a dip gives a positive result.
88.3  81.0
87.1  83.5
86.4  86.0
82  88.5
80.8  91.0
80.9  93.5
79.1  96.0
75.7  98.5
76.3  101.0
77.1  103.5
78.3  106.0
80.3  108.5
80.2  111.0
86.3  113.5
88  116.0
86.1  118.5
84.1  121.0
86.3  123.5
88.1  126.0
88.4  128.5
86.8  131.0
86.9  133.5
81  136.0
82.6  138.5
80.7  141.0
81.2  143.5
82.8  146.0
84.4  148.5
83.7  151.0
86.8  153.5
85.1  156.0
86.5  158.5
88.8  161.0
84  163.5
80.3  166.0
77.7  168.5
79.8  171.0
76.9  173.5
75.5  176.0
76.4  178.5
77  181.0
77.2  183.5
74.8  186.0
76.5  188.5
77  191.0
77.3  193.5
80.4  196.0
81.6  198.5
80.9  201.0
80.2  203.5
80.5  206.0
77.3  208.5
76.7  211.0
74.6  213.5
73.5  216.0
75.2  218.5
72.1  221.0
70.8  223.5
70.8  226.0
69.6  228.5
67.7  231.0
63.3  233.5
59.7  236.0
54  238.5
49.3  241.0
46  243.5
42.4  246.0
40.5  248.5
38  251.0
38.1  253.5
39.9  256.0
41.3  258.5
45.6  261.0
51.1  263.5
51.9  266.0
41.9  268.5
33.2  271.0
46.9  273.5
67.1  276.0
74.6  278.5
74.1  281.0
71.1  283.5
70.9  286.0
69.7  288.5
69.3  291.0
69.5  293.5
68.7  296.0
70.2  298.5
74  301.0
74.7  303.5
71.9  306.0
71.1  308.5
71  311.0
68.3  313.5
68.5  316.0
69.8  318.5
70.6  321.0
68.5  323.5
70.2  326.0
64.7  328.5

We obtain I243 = 9.9 keV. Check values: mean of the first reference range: 83.9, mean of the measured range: 50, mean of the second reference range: 67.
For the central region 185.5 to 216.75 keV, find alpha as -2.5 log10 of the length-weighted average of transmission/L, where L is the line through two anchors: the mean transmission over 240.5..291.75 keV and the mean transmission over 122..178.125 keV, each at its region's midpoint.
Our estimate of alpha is -0.12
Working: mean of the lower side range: 83.3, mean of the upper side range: 52.4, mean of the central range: 77.9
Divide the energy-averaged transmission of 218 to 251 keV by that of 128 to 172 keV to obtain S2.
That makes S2 0.7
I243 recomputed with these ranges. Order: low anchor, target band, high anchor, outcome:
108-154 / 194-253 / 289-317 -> 8.6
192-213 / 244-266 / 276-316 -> 9.4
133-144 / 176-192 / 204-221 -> 0.4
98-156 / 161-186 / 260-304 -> -0.5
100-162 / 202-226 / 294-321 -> 0.7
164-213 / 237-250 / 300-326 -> 4.9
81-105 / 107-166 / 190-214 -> -3.3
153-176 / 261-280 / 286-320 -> 5.5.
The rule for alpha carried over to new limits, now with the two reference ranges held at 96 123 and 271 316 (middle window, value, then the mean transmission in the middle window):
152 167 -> -0.10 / 85.3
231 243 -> 0.26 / 57.1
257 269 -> 0.45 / 46.5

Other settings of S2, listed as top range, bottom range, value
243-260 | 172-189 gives 0.53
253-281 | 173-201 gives 0.64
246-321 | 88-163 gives 0.72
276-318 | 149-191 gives 0.88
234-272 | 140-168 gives 0.54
